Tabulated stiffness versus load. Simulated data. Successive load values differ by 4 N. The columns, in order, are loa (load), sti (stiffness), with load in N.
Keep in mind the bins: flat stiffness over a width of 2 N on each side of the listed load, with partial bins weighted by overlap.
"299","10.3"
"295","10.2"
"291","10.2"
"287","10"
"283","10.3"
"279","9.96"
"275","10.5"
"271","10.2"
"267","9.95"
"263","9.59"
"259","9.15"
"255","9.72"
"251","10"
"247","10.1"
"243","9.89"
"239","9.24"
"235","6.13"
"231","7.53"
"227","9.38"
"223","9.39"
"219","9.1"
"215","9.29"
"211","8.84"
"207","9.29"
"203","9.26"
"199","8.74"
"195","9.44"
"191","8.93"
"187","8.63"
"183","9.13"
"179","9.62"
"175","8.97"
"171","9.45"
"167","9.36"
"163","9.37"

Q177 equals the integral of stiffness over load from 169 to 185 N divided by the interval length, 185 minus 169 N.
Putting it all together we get 9.29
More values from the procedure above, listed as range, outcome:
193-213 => 9.11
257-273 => 9.72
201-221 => 9.16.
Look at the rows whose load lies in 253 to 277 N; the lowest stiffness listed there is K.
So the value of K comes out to 9.15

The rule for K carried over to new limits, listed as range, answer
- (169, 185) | 8.97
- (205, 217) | 8.84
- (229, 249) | 6.13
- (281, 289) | 10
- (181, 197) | 8.63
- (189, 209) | 8.74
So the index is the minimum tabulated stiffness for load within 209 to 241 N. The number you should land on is 6.13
